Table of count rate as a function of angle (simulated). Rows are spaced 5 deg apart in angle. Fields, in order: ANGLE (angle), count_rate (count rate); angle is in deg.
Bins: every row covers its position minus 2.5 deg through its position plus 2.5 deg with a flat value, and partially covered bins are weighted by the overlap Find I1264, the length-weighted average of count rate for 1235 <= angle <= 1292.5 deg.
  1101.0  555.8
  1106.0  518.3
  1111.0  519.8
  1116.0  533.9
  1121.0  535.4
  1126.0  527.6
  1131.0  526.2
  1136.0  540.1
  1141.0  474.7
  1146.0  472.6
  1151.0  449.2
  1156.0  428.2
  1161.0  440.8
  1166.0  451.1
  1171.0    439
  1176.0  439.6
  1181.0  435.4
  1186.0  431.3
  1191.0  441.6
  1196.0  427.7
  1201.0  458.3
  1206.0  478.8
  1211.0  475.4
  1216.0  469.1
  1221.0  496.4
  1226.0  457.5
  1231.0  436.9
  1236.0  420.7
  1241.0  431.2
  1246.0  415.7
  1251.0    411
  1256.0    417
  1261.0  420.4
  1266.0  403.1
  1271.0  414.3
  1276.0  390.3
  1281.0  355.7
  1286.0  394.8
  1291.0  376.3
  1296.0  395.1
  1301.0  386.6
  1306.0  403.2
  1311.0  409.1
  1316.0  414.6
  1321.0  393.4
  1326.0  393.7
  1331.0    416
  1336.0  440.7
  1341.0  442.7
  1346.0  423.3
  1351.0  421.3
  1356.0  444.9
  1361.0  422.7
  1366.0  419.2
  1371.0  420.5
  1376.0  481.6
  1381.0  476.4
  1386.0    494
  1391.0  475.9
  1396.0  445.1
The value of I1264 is 404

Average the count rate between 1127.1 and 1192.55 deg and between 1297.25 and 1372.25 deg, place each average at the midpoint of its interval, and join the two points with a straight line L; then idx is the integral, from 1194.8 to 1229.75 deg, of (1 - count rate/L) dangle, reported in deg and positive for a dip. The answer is -1.5 deg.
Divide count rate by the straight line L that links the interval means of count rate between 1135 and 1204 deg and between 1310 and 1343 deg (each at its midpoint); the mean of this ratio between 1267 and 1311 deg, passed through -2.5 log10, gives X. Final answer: 0.087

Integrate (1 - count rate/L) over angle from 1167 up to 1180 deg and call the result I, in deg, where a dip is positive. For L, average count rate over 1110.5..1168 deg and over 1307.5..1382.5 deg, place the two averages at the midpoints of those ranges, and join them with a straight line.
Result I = 1.1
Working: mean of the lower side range 491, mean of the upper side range 427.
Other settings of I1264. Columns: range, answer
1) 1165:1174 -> 444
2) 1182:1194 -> 436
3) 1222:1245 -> 439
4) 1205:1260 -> 445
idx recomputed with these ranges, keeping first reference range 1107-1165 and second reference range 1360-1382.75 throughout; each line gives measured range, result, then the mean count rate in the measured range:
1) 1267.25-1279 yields 1.64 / 400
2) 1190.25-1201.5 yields 0.98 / 440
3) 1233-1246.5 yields 1.38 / 424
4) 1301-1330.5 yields 3.49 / 402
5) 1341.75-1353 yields 0.60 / 426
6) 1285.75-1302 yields 2.59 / 387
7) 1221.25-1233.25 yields 0.47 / 457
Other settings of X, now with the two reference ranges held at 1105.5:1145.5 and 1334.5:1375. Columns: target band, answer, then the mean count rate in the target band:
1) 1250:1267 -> 0.13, 414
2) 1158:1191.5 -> 0.14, 440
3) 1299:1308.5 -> 0.14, 395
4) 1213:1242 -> 0.06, 453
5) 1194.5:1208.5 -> 0.08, 457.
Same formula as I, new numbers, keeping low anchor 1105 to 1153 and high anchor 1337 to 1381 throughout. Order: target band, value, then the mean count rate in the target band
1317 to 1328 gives 1.3 deg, 396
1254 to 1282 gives 3.8 deg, 402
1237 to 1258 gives 2.4 deg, 419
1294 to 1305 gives 1.5 deg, 392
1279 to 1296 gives 3.0 deg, 379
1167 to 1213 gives 4.1 deg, 447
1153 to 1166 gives 1.6 deg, 438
